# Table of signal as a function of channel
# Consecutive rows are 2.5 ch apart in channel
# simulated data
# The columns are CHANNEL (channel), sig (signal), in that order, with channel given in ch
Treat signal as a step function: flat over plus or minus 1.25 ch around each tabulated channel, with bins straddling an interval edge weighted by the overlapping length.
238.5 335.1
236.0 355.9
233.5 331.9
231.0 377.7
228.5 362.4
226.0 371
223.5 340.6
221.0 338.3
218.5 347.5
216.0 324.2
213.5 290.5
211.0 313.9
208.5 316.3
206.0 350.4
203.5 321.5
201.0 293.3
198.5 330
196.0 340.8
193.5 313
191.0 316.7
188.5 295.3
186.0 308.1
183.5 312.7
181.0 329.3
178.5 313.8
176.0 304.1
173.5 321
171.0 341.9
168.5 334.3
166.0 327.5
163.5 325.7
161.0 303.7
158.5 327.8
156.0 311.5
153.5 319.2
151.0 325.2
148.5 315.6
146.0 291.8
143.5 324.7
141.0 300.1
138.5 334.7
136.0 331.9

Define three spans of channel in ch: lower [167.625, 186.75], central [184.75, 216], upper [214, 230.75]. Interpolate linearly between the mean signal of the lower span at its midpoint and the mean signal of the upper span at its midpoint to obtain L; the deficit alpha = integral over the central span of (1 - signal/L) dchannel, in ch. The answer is 1.7 ch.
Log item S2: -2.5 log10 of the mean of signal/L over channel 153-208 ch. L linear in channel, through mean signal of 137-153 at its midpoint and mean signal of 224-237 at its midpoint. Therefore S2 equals 0.04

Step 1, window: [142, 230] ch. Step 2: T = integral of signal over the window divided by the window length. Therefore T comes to 323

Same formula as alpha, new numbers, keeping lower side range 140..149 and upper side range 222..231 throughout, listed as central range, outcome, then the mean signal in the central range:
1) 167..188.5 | 0.6 ch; 319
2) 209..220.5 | 1.1 ch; 320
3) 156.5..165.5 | 0.0 ch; 319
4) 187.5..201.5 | 1.0 ch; 316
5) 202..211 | 0.5 ch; 326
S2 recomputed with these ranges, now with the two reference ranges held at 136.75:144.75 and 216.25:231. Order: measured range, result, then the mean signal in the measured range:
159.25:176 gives 0.02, 324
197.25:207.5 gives 0.07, 324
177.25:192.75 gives 0.08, 313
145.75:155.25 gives 0.03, 315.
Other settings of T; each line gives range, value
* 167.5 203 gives 318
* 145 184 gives 319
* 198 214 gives 317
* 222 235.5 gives 356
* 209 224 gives 325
